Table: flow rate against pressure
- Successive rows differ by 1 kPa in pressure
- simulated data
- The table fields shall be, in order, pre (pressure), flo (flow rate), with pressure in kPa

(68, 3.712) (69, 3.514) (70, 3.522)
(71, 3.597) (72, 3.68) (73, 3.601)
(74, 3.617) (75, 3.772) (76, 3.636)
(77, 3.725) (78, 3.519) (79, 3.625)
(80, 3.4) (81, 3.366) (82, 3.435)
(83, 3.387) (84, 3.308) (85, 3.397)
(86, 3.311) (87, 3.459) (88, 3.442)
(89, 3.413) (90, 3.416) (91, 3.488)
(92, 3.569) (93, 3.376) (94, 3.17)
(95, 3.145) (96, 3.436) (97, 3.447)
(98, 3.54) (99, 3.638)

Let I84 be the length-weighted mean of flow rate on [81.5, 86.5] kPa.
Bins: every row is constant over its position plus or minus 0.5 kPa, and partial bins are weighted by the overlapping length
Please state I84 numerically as 3.37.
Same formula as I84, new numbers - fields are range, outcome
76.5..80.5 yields 3.57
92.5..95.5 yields 3.23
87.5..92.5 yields 3.47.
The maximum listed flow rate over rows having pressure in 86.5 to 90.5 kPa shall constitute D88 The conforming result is 3.459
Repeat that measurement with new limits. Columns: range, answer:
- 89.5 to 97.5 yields 3.569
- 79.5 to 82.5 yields 3.435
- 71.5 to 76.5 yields 3.772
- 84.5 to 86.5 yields 3.397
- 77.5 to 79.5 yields 3.625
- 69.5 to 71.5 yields 3.597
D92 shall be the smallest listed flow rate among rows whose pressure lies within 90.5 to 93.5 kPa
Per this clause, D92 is 3.376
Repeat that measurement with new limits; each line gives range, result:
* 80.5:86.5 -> 3.308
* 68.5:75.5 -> 3.514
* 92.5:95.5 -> 3.145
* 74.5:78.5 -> 3.519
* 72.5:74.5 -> 3.601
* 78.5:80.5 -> 3.4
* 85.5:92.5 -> 3.311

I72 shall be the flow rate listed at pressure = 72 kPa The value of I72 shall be 3.68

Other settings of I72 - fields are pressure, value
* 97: 3.447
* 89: 3.413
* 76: 3.636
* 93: 3.376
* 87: 3.459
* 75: 3.772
